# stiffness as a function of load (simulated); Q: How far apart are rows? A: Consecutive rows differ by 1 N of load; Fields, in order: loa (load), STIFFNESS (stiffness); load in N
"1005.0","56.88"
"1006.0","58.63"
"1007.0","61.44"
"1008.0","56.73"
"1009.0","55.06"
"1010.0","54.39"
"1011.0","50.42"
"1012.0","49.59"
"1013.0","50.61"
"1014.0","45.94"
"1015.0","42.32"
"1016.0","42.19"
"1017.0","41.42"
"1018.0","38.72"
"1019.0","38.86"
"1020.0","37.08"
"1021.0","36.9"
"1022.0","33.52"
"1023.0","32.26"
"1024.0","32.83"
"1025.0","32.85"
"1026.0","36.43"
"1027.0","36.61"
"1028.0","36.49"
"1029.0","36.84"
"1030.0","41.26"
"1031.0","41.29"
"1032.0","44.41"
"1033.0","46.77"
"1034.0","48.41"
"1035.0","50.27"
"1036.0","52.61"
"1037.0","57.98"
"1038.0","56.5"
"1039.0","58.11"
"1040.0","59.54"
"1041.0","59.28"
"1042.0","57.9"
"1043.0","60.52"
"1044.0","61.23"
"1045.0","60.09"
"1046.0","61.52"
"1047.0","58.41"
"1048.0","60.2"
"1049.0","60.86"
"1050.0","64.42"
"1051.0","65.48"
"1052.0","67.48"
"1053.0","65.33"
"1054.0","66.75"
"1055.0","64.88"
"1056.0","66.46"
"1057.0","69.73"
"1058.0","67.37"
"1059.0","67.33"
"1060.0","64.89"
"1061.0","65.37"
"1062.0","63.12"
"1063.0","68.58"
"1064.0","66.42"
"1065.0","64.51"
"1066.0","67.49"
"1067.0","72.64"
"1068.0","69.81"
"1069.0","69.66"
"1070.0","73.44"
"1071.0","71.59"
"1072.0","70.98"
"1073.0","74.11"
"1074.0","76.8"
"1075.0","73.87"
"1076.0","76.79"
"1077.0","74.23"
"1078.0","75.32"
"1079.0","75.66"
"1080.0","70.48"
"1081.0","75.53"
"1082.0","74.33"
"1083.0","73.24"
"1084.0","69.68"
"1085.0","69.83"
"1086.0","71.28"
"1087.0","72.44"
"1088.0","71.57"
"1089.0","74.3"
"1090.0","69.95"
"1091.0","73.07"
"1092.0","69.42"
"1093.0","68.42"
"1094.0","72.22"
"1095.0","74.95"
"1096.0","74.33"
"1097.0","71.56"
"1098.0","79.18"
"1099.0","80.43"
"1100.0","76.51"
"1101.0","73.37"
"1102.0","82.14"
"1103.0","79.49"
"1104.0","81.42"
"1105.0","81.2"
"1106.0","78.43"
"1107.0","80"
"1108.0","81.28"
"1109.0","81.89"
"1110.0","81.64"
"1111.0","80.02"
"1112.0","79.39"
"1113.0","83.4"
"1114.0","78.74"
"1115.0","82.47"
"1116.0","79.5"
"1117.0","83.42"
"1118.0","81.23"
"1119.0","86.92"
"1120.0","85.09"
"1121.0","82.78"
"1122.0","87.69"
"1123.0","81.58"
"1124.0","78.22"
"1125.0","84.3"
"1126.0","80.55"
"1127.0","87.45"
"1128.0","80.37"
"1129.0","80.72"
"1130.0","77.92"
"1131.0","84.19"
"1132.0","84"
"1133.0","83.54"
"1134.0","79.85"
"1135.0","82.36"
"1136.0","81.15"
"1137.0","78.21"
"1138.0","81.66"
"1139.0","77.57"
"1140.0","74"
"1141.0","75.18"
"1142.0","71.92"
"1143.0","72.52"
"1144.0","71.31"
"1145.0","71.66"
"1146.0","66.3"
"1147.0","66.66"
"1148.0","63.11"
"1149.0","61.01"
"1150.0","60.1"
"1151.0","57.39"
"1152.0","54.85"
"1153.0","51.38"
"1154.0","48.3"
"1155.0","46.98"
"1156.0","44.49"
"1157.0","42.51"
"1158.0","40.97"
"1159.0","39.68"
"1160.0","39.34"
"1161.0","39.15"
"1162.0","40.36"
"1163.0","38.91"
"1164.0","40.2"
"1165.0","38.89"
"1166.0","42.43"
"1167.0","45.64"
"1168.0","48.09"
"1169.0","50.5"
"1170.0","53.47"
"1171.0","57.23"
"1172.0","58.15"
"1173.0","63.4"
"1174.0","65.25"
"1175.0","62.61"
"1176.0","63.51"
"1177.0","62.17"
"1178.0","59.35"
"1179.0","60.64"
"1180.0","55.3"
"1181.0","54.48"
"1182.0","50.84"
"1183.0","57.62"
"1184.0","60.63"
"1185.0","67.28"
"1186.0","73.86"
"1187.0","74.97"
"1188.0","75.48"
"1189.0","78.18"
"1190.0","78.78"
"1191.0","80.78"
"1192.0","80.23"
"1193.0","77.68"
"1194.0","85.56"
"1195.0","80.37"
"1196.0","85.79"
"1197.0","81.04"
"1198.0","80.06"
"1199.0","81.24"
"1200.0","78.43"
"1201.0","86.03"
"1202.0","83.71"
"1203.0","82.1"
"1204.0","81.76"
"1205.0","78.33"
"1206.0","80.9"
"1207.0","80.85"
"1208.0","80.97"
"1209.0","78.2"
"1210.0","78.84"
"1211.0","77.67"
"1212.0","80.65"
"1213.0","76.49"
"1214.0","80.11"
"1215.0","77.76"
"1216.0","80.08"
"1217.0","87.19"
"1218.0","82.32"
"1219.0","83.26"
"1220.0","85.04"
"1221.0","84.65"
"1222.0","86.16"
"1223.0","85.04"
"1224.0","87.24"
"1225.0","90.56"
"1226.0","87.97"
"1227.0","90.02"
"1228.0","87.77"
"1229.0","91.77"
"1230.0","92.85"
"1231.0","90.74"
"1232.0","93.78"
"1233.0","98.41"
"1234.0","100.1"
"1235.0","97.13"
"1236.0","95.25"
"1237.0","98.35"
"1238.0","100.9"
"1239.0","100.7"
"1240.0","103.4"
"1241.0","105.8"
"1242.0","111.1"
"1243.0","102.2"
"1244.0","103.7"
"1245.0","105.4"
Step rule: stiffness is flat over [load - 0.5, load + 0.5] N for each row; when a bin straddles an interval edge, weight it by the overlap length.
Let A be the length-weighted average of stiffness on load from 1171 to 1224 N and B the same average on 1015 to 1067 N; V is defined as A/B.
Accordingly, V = 1.40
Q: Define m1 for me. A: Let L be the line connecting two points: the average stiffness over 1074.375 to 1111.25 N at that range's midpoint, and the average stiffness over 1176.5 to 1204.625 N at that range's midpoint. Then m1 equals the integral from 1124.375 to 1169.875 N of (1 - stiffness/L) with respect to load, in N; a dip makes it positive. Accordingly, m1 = 7.06 N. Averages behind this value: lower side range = 75.4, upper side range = 73.4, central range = 62.8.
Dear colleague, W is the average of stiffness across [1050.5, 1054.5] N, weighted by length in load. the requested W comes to 66.3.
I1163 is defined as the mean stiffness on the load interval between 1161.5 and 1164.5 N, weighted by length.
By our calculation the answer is 39.8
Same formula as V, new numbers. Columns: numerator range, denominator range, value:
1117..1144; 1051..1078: 1.16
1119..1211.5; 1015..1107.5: 1.09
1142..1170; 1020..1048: 1.08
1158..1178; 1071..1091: 0.68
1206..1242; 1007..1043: 1.93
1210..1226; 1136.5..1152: 1.20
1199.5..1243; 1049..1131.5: 1.18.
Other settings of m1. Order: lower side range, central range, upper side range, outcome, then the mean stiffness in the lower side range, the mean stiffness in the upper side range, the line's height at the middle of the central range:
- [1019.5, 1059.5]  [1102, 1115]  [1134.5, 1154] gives -3.6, 52.9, 68.8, 63.4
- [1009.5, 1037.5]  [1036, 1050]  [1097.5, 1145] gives -2.6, 42.5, 80.3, 50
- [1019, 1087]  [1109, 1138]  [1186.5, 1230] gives -4.9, 60.1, 82.3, 70.2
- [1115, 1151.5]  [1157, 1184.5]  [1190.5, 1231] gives 9.9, 77.3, 83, 80.1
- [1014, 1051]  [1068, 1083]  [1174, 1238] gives -4.8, 47.9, 79.8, 55.8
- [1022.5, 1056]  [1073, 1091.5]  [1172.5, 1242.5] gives -4.1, 52.8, 81.1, 60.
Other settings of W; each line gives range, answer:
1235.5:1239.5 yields 98.8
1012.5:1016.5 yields 45.3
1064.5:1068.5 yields 68.6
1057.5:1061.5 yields 66.2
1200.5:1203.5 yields 83.9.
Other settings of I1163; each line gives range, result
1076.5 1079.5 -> 75.1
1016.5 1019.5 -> 39.7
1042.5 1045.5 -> 60.6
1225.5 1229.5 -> 89.4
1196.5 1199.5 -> 80.8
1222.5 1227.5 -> 88.2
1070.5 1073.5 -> 72.2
